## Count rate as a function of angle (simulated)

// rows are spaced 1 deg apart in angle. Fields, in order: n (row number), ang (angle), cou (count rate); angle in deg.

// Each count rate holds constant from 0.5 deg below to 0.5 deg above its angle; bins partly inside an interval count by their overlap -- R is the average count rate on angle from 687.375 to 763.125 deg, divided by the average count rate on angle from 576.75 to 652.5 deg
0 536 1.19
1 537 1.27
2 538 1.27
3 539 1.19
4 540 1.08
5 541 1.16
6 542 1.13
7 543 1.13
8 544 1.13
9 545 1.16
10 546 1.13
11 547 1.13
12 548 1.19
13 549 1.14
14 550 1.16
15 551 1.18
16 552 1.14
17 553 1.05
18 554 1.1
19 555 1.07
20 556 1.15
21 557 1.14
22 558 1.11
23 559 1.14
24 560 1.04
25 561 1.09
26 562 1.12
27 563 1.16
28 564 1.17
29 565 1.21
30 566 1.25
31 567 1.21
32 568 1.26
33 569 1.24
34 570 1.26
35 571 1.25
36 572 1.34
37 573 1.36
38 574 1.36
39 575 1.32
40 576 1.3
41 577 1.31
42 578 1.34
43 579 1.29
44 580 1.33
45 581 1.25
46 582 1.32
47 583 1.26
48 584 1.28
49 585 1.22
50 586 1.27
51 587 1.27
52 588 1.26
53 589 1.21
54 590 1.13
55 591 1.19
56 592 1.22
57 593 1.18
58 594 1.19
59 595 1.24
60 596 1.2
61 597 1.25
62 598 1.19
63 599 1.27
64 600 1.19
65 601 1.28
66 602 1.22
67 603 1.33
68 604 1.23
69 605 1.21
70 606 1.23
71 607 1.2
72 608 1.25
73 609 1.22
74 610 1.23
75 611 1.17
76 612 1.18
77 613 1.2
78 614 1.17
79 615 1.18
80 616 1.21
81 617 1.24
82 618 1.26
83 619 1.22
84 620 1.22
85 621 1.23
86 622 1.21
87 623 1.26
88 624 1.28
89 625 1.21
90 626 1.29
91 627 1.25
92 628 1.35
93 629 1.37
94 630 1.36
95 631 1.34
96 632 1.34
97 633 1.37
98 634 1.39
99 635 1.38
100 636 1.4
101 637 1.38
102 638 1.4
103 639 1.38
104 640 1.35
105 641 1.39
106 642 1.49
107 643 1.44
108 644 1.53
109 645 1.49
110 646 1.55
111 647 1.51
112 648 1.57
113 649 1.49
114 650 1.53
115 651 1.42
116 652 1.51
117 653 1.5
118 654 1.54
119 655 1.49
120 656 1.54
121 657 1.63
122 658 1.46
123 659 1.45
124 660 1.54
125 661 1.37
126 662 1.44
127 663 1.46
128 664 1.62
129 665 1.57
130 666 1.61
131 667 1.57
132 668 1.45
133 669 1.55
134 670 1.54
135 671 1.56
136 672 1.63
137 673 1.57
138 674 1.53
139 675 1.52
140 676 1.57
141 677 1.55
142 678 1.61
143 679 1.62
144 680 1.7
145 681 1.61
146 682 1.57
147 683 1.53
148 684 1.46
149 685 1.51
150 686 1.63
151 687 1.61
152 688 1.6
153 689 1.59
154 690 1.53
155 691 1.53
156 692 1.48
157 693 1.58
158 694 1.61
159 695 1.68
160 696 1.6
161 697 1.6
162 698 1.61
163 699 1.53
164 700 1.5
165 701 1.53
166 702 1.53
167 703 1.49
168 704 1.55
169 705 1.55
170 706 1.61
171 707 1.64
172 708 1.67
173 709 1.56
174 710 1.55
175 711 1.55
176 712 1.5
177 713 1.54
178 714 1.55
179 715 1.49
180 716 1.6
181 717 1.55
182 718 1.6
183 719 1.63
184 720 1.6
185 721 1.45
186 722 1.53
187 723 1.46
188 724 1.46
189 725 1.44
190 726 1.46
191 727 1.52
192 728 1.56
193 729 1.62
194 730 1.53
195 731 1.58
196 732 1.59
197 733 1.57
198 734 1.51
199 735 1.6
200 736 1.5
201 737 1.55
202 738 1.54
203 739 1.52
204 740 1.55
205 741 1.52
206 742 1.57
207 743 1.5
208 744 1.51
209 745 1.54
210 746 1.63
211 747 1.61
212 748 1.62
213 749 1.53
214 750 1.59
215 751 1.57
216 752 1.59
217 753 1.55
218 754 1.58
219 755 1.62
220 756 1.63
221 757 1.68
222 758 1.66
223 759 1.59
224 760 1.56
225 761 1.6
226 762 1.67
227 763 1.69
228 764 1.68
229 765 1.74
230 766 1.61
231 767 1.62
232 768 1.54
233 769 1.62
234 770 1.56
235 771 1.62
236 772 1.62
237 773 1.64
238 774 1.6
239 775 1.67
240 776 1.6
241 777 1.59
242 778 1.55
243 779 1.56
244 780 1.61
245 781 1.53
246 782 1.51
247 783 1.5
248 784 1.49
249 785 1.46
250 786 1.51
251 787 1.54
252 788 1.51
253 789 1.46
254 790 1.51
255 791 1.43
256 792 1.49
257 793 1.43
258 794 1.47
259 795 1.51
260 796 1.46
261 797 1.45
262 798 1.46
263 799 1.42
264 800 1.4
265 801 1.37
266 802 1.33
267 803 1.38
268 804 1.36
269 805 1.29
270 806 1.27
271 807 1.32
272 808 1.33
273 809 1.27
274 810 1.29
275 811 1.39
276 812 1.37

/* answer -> 1.20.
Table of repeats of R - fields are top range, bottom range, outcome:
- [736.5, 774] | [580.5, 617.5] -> 1.30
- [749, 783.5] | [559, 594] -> 1.29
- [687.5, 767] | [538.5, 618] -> 1.30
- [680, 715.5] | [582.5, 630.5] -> 1.27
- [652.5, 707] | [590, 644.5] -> 1.22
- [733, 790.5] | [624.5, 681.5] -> 1.07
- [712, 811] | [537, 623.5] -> 1.26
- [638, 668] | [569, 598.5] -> 1.19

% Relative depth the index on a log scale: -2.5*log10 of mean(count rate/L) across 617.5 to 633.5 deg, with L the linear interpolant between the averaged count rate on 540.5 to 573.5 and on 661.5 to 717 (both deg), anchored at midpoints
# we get 0.07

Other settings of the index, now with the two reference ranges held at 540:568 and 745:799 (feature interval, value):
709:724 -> -0.06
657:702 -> -0.12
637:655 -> -0.12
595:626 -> 0.02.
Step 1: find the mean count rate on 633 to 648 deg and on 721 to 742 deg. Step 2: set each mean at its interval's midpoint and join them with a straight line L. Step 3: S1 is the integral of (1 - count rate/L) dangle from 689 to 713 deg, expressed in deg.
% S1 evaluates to -1.1 deg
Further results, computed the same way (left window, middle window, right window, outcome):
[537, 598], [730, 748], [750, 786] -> -0.2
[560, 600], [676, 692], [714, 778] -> -1.3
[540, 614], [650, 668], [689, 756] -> -1.4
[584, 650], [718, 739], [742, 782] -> -0.1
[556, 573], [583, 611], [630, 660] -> 1.5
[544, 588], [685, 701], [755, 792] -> -1.5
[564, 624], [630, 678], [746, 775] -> -3.8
